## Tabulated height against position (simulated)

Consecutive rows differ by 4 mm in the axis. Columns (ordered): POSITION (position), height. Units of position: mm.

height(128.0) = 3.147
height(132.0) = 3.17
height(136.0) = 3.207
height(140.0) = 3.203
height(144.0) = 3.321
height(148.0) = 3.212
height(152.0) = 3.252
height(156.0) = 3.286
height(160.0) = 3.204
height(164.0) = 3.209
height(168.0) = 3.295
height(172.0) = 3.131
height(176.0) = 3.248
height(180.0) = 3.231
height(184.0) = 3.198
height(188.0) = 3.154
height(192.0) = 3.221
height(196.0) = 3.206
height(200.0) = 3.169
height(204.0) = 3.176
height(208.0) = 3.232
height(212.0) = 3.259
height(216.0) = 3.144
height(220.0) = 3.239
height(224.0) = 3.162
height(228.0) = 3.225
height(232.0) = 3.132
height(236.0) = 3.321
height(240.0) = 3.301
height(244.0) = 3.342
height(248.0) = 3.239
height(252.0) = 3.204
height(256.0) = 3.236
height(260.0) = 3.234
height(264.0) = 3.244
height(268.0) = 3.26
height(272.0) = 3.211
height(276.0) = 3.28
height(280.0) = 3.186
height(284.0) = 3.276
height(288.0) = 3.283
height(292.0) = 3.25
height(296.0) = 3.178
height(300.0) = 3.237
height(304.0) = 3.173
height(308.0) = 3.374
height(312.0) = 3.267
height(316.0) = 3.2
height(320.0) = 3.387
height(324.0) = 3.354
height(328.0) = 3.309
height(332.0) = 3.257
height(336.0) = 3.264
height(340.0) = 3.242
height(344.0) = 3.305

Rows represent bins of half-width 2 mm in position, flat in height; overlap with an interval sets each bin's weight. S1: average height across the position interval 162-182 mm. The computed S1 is 3.22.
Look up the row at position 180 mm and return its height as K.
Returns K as 3.231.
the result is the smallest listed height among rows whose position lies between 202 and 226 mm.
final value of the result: 3.144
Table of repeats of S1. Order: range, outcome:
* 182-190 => 3.18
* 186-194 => 3.19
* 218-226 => 3.2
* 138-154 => 3.25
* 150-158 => 3.27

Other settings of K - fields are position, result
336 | 3.264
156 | 3.286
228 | 3.225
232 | 3.132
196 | 3.206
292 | 3.25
